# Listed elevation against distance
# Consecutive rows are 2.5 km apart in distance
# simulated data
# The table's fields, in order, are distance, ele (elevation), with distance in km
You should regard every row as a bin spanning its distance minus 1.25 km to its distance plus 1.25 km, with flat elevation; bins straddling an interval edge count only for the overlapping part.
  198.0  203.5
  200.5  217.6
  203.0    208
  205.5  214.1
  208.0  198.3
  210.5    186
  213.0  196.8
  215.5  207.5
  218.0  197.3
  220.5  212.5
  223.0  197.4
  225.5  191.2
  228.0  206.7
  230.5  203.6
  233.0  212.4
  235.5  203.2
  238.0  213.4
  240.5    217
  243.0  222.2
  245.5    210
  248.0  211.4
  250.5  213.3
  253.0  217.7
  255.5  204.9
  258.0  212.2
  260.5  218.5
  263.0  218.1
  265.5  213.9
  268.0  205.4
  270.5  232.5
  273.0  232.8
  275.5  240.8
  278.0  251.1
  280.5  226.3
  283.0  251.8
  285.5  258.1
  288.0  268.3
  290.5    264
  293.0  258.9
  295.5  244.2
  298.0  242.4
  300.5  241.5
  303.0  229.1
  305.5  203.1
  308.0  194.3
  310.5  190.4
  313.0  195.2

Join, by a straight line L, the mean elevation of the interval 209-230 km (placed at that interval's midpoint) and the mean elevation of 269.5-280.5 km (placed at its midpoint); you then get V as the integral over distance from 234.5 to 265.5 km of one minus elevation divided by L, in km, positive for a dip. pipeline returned 1.0 km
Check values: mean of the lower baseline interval 200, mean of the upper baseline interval 238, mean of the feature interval 214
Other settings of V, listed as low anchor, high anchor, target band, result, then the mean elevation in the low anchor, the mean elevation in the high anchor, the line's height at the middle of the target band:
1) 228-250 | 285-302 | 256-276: 1.0 km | 211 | 253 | 232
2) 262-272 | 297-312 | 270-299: -4.2 km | 218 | 216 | 217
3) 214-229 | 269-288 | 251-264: 0.8 km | 202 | 243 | 228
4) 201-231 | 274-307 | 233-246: 0.1 km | 202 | 244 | 215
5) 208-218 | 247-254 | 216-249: -0.3 km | 197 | 214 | 206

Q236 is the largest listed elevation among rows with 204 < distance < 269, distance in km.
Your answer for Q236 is 222.2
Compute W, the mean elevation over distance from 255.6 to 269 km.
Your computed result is 213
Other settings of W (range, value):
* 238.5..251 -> 215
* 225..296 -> 225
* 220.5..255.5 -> 209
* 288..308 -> 239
